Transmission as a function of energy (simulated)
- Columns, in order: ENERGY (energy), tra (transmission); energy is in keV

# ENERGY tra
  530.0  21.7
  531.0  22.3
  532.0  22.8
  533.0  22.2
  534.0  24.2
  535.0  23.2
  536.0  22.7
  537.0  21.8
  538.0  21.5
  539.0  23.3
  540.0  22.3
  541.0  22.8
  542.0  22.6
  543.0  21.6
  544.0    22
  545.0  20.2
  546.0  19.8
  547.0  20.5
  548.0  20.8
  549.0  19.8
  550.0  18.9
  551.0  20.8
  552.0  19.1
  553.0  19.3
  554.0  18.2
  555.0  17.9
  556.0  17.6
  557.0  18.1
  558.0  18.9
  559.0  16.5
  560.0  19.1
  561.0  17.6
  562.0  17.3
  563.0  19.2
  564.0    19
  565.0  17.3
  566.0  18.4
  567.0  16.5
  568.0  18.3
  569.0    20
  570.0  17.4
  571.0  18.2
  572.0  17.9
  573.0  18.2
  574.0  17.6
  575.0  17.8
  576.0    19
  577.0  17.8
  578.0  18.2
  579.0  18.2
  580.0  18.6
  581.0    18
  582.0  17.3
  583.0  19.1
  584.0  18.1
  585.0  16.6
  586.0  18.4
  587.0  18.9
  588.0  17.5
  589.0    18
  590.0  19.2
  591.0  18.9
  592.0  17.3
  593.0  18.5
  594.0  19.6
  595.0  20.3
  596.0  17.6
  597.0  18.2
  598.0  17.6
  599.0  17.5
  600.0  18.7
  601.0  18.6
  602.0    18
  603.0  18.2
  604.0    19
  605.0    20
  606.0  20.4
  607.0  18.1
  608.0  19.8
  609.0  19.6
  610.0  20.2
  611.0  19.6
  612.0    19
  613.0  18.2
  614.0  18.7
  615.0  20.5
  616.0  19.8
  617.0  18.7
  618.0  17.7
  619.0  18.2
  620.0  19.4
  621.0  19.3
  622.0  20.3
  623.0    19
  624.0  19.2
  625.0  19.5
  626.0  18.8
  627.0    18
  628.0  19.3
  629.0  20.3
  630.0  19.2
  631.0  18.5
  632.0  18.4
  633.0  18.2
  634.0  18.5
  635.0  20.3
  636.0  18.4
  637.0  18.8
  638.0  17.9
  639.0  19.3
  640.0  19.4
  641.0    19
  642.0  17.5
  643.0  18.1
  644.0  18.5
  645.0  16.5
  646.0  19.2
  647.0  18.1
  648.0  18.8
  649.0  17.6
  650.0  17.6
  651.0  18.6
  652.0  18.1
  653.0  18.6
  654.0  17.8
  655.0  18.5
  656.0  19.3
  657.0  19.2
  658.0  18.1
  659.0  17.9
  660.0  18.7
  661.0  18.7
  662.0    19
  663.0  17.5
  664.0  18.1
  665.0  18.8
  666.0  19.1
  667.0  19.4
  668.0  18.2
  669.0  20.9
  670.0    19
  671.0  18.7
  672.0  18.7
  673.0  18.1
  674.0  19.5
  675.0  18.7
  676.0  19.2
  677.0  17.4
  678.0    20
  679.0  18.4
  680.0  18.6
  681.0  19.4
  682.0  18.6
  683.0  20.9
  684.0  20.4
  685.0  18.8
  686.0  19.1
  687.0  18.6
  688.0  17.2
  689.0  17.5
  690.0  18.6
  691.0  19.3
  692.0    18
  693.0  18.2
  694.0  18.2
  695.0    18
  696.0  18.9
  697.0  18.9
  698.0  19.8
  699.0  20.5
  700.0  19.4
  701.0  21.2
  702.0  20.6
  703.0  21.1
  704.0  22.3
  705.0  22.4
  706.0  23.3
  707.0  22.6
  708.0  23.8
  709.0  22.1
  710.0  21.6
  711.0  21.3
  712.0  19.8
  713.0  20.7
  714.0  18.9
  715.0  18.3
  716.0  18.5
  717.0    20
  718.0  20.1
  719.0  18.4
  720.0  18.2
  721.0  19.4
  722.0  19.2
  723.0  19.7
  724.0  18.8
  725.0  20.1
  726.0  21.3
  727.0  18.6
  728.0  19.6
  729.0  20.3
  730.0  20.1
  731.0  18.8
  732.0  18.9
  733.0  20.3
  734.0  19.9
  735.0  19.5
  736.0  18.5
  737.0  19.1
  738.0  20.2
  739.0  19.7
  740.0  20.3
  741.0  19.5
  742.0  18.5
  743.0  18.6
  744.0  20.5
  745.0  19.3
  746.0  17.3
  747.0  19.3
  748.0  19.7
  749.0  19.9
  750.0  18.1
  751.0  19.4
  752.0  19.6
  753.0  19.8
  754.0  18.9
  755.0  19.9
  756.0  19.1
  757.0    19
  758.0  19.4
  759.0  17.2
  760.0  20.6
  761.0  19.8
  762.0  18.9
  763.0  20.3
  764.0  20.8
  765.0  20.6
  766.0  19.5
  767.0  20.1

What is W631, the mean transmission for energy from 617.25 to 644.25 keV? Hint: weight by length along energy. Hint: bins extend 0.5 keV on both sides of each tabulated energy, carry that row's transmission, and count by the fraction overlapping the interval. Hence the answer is 18.9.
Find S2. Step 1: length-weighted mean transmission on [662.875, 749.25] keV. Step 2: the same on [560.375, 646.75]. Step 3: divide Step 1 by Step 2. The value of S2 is 1.05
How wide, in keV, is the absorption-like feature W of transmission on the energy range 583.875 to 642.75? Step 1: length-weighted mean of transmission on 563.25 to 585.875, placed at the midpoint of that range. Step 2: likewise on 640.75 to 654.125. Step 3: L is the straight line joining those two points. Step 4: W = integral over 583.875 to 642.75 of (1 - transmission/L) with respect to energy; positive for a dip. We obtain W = -2.27 keV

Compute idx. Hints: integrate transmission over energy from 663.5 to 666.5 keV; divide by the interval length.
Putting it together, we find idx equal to 18.7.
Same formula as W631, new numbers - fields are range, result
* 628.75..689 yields 18.7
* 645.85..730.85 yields 19.3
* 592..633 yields 19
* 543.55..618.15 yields 18.7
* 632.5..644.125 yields 18.7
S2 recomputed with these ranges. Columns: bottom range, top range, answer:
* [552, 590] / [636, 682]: 1.02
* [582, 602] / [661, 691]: 1.03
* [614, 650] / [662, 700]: 1.00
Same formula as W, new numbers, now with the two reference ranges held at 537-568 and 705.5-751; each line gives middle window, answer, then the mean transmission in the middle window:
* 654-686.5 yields 1.37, 18.9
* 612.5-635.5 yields 0.73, 19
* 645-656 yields 0.80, 18.3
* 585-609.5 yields 1.26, 18.6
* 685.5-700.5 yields 0.81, 18.7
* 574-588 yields 1.07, 18.1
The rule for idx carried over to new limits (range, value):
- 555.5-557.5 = 17.9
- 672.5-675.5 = 18.8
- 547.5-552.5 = 19.9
